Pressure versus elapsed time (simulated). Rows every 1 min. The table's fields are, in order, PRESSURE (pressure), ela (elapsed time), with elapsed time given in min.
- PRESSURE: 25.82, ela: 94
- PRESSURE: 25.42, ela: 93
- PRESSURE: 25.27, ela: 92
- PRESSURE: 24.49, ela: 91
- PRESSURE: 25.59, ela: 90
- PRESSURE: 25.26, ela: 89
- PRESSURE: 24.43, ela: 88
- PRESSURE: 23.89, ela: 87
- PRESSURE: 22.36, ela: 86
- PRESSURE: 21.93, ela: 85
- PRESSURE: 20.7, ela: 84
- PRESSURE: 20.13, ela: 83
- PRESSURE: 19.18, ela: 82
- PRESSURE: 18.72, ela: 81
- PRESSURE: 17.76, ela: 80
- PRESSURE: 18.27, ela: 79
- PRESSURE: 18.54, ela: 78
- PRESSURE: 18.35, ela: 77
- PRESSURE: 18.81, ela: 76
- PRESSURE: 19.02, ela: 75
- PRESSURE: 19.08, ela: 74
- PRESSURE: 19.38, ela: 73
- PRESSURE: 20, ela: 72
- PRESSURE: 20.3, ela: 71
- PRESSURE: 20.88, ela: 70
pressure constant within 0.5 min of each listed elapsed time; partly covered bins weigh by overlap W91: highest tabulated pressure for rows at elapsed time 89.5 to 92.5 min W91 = 25.59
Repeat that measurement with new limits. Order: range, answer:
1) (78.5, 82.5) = 19.18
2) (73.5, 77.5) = 19.08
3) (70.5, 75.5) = 20.3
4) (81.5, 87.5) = 23.89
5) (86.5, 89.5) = 25.26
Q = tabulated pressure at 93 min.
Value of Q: 25.42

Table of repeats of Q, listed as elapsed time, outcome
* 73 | 19.38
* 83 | 20.13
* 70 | 20.88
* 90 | 25.59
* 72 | 20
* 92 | 25.27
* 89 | 25.26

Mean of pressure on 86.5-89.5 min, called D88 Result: 24.5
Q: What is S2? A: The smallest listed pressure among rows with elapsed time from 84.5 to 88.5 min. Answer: 21.93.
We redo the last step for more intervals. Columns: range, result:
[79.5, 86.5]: 17.76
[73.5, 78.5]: 18.35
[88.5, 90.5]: 25.26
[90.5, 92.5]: 24.49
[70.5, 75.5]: 19.02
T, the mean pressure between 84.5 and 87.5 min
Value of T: 22.7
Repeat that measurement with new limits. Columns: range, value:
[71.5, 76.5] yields 19.3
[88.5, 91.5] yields 25.1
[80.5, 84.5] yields 19.7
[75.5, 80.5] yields 18.3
